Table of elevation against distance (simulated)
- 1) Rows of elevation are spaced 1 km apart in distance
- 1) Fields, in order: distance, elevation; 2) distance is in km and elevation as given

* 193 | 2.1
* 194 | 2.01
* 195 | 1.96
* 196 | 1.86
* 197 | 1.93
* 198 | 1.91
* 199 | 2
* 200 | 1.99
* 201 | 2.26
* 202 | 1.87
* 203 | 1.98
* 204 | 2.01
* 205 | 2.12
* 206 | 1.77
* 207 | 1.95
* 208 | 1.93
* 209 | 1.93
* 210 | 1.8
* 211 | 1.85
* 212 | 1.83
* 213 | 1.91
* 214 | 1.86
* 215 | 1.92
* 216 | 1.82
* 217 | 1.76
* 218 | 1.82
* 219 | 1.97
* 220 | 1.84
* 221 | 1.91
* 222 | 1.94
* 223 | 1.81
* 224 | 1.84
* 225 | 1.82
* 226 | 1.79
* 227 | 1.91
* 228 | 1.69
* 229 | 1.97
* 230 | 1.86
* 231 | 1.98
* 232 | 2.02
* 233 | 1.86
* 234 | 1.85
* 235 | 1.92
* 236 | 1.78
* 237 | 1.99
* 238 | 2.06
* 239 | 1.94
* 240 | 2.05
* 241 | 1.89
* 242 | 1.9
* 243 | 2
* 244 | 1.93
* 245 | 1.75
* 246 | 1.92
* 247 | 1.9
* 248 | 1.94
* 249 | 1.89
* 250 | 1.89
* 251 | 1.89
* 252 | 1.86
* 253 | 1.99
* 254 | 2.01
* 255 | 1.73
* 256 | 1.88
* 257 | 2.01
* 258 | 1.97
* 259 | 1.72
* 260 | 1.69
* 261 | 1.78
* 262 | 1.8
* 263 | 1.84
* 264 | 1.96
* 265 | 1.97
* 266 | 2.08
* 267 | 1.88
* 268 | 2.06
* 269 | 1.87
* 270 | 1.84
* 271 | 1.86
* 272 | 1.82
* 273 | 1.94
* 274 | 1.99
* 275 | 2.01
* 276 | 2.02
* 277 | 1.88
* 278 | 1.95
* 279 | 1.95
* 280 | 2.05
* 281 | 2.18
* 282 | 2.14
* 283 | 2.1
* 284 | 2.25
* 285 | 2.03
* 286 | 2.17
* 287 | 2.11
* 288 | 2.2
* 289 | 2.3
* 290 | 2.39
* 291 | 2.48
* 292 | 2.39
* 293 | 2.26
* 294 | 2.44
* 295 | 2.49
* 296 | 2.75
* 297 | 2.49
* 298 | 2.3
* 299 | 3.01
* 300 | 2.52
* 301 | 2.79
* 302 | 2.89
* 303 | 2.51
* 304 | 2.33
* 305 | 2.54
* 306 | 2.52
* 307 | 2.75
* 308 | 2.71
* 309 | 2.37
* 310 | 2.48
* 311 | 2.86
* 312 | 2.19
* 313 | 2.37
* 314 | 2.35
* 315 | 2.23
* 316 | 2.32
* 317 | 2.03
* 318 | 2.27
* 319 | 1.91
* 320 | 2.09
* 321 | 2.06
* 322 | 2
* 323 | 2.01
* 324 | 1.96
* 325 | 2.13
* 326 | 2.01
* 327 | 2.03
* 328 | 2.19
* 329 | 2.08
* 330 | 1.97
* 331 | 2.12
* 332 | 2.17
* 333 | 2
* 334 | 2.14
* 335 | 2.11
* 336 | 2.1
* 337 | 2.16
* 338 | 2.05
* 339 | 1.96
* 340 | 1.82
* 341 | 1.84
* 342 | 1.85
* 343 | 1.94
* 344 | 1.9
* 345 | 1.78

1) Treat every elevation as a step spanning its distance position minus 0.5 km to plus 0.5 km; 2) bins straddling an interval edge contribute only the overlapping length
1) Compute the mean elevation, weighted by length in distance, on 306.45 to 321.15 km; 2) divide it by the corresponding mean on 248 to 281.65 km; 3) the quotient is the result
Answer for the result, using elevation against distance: 1.22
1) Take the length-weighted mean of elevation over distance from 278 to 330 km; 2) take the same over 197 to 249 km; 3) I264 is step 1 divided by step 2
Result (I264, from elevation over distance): 1.2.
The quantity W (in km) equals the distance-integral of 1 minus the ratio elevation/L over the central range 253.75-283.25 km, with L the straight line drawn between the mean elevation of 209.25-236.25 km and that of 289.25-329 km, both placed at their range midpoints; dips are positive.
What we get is 2.8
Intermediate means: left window 1.87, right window 2.37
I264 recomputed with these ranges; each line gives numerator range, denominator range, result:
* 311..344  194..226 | 1.09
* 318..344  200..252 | 1.07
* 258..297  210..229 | 1.12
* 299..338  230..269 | 1.19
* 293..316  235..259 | 1.32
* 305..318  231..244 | 1.25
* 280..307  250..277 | 1.27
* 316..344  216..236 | 1.09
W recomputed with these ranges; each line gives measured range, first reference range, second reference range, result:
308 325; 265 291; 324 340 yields -1.4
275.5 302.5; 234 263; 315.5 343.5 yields -4.7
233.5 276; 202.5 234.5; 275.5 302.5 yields 4.0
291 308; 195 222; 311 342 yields -4.2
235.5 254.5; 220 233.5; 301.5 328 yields 0.4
